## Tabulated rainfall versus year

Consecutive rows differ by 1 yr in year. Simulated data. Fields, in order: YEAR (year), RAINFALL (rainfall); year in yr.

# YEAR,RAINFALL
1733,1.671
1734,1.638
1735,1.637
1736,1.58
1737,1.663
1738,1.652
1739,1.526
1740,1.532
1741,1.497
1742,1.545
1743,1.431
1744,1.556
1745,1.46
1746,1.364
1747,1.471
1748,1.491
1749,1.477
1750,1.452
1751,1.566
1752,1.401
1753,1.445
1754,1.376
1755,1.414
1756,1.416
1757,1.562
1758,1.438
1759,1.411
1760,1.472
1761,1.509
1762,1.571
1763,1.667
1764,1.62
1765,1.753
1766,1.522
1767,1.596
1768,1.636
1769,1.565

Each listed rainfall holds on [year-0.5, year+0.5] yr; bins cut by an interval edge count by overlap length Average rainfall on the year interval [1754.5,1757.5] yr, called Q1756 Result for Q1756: 1.46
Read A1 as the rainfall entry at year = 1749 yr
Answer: 1.477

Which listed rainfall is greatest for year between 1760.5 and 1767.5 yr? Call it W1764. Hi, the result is 1.753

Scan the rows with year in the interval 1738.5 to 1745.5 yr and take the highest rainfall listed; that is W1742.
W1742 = 1.556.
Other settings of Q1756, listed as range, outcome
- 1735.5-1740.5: 1.59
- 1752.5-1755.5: 1.41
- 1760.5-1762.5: 1.54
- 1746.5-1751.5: 1.49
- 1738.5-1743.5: 1.51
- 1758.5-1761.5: 1.46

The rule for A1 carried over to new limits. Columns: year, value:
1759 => 1.411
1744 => 1.556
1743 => 1.431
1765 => 1.753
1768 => 1.636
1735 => 1.637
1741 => 1.497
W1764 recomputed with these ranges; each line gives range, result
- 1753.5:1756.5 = 1.416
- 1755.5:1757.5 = 1.562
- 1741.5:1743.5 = 1.545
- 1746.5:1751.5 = 1.566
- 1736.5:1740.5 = 1.663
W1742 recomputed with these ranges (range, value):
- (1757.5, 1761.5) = 1.509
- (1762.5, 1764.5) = 1.667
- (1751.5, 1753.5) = 1.445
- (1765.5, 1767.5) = 1.596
